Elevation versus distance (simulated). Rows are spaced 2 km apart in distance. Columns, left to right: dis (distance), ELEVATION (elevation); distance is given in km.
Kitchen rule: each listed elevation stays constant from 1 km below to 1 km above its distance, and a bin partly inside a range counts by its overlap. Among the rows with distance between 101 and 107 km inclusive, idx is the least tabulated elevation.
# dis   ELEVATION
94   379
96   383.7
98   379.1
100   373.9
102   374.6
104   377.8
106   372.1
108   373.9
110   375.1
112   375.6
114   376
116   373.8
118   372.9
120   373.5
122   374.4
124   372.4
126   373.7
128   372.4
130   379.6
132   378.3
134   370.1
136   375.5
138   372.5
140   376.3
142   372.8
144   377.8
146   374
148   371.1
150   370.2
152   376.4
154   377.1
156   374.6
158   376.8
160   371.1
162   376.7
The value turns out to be 372.1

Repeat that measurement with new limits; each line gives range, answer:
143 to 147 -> 374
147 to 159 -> 370.2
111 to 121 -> 372.9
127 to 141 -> 370.1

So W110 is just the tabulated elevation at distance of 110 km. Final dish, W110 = 375.1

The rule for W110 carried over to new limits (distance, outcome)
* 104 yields 377.8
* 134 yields 370.1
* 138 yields 372.5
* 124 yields 372.4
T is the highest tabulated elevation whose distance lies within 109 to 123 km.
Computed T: 376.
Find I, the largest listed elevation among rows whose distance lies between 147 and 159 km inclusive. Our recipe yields 377.1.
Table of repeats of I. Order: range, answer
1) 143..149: 377.8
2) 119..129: 374.4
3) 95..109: 383.7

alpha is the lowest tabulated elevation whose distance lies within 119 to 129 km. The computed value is 372.4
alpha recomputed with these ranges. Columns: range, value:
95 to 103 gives 373.9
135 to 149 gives 371.1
